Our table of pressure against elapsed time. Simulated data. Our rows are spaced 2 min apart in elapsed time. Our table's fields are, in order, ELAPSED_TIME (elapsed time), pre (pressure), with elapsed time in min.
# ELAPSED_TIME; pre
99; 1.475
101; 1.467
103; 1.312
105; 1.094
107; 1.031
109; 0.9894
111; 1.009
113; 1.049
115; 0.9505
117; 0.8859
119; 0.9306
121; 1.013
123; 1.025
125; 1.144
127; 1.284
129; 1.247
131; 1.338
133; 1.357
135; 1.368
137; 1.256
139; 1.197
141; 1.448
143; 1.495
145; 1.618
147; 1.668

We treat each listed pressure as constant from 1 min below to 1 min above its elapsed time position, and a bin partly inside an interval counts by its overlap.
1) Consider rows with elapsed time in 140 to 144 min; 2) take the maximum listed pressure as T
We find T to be 1.495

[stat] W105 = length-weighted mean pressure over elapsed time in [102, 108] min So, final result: 1.15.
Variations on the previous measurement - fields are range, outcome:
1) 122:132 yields 1.21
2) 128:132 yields 1.29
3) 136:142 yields 1.3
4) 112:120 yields 0.954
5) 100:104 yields 1.39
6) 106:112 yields 1.01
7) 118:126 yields 1.03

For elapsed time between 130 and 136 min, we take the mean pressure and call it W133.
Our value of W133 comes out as 1.35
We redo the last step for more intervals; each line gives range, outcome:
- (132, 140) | 1.29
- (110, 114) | 1.03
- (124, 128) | 1.21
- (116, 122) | 0.943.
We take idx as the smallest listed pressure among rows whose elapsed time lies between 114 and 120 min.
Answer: 0.8859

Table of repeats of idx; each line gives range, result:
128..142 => 1.197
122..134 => 1.025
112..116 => 0.9505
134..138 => 1.256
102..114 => 0.9894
